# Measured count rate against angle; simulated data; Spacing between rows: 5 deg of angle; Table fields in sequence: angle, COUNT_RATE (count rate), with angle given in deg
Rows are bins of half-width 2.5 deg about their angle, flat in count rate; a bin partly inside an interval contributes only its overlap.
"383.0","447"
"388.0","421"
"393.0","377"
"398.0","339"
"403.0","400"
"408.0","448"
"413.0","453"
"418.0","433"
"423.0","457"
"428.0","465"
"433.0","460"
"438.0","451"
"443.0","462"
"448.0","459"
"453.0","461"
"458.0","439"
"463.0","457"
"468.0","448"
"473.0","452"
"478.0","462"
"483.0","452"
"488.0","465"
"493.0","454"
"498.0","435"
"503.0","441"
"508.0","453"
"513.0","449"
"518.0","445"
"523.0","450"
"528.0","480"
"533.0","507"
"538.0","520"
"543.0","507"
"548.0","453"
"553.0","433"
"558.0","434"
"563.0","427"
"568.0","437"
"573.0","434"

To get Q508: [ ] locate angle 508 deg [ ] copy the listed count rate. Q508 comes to 453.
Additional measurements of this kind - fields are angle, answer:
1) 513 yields 449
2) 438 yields 451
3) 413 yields 453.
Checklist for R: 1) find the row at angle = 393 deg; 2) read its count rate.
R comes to 377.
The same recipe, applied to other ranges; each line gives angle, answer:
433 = 460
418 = 433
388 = 421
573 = 434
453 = 461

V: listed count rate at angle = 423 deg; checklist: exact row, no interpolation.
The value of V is 457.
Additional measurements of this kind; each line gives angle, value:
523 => 450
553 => 433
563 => 427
